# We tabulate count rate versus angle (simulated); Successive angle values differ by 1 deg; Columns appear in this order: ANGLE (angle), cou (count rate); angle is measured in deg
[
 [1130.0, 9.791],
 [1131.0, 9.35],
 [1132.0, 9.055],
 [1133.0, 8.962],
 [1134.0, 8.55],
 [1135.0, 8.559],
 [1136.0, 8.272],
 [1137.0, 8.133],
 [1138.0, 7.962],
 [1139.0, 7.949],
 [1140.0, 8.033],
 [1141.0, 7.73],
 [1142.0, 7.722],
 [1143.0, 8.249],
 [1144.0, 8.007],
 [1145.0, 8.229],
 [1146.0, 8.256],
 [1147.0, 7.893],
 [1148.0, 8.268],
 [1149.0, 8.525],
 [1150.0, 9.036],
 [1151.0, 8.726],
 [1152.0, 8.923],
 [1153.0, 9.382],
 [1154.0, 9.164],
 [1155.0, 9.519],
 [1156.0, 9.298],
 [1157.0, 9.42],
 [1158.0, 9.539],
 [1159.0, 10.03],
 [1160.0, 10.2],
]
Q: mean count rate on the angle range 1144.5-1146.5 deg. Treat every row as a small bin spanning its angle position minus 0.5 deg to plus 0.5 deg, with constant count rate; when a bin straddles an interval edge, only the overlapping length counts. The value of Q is 8.24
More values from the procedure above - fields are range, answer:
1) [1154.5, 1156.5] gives 9.41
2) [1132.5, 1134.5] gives 8.76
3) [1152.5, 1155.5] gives 9.35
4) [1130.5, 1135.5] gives 8.9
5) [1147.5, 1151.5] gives 8.64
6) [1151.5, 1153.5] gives 9.15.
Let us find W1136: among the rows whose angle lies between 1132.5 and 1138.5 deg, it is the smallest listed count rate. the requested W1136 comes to 7.962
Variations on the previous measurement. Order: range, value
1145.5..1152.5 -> 7.893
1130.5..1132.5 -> 9.055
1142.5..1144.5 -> 8.007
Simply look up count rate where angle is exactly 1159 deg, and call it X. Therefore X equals 10.03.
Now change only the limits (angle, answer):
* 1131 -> 9.35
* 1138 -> 7.962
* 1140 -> 8.033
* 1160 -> 10.2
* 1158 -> 9.539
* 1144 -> 8.007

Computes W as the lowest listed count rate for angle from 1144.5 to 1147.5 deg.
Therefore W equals 7.893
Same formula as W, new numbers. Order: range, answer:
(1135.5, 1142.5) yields 7.722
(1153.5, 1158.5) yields 9.164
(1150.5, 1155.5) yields 8.726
